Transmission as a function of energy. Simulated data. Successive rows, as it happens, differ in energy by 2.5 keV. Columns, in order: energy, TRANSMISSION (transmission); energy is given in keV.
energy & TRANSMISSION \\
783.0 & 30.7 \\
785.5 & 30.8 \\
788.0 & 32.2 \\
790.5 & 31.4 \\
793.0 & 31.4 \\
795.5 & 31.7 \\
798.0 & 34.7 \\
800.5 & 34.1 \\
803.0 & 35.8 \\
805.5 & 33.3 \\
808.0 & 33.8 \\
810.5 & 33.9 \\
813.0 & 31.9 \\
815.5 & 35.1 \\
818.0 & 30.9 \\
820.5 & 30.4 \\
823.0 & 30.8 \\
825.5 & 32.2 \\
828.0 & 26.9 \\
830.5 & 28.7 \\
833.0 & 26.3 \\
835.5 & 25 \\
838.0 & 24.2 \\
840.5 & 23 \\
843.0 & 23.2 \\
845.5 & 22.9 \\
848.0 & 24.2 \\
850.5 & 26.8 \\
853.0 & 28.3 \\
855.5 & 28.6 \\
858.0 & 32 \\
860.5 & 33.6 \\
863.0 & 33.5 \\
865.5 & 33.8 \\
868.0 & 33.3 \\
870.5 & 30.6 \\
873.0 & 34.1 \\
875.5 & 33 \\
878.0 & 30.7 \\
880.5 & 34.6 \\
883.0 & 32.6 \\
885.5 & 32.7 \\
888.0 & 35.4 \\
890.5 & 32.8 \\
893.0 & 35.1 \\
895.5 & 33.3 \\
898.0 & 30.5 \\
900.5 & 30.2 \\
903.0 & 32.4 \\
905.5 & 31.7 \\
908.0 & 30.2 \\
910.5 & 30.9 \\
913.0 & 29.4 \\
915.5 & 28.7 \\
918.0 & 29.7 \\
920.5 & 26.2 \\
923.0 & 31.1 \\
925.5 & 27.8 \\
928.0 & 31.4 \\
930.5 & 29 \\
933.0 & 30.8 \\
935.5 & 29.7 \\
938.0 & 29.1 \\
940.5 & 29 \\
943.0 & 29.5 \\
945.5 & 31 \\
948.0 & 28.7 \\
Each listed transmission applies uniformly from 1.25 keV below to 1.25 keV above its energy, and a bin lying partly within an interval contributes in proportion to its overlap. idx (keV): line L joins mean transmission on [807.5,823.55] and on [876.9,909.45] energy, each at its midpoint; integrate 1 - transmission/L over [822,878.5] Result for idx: 6.1 keV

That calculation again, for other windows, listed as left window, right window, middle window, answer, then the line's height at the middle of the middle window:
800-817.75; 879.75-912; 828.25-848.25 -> 5.1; 33.3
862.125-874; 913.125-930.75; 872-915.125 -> -1.4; 31.2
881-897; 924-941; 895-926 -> 1.5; 31.6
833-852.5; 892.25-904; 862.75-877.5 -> -2.4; 28.3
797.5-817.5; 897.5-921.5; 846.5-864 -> 1.4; 32.1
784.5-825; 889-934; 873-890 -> -1.1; 31.2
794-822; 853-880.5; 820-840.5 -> 3.2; 32.8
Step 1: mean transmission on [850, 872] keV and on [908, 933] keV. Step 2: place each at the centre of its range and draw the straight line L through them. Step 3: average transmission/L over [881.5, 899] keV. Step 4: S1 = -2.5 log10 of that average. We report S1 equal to -0.10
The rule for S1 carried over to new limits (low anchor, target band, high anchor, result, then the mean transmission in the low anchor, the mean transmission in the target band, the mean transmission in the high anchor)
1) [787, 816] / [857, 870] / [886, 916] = -0.03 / 33.2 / 33.1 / 31.8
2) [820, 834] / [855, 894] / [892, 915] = -0.08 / 29.2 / 33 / 31.4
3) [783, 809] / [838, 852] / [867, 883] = 0.33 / 32.8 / 24.1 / 32.7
